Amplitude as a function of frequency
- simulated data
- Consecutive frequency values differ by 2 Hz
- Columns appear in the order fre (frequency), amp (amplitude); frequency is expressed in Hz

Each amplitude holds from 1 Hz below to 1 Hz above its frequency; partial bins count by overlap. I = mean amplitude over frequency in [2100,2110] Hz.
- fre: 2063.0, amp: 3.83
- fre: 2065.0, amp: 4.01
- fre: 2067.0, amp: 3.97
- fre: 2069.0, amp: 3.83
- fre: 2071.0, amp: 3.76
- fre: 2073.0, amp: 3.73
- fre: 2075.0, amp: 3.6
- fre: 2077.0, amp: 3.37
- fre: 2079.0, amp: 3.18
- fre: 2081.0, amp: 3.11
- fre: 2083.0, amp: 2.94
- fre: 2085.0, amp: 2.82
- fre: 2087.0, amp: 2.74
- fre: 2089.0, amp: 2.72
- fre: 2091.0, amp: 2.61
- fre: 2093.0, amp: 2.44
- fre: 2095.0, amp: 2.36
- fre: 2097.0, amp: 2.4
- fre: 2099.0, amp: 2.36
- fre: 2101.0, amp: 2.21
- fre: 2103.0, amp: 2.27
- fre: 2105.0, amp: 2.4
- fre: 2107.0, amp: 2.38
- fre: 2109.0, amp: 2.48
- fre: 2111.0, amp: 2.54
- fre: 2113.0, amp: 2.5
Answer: 2.35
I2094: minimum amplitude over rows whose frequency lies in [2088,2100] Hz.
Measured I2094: 2.36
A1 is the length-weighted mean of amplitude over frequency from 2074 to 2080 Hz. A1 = 3.38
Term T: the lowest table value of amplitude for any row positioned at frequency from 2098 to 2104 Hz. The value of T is 2.21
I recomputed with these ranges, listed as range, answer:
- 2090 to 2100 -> 2.43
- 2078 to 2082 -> 3.15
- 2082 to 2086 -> 2.88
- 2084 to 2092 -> 2.72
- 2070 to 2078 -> 3.62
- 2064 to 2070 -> 3.94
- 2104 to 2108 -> 2.39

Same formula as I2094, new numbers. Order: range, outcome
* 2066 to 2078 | 3.37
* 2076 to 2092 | 2.61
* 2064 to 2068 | 3.97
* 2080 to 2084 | 2.94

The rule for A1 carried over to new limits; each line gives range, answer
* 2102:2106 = 2.33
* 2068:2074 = 3.77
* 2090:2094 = 2.52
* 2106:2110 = 2.43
